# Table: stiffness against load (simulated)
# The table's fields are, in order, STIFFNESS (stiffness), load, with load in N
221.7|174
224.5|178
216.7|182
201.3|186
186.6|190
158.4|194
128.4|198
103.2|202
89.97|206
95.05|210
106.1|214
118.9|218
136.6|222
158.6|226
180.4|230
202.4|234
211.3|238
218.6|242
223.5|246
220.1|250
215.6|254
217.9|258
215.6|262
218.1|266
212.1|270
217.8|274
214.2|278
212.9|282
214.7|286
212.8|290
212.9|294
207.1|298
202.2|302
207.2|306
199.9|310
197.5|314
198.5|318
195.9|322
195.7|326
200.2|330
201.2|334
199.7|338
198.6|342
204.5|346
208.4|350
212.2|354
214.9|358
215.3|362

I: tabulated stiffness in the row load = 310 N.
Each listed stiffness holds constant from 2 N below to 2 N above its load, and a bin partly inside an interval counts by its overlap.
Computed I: 199.9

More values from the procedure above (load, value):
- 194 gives 158.4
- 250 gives 220.1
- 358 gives 214.9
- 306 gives 207.2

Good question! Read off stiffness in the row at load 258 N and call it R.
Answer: 217.9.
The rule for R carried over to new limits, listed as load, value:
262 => 215.6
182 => 216.7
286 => 214.7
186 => 201.3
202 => 103.2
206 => 89.97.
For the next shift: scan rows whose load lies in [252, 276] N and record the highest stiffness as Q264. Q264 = 218.1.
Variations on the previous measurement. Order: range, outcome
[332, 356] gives 212.2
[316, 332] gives 200.2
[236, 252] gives 223.5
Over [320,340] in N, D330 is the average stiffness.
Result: 199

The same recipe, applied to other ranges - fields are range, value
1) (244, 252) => 222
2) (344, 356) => 208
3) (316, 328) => 197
